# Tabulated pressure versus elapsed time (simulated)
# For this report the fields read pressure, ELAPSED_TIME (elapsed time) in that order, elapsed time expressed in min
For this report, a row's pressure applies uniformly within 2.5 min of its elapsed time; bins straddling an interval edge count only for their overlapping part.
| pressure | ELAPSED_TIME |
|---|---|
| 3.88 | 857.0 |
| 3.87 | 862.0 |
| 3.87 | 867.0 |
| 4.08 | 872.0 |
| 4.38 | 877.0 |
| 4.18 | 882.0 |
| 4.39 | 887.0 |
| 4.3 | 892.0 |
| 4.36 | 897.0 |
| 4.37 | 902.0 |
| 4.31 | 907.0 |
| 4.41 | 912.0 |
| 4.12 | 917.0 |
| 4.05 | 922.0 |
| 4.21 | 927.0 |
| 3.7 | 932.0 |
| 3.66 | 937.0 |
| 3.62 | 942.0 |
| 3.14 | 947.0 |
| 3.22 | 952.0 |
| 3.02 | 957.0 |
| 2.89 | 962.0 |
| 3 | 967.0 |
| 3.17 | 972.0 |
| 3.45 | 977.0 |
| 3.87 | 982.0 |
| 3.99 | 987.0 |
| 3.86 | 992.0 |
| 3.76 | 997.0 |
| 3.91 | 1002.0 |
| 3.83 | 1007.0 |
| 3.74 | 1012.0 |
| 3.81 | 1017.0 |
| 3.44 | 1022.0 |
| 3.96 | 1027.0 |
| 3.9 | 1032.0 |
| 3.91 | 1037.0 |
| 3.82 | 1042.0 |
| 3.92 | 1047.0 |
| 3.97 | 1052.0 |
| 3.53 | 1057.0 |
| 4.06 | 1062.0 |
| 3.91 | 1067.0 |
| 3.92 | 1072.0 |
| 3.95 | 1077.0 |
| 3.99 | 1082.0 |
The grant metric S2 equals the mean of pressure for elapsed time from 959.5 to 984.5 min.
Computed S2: 3.28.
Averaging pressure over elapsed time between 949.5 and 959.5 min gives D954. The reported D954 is 3.12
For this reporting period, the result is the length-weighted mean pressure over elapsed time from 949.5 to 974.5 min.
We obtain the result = 3.06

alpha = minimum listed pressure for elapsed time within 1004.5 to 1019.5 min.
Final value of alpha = 3.74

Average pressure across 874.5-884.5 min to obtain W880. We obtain 4.28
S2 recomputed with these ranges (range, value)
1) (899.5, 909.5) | 4.34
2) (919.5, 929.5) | 4.13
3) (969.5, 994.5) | 3.67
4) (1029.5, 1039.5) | 3.9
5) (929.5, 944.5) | 3.66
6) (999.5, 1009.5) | 3.87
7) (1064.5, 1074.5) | 3.92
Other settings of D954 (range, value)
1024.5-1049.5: 3.9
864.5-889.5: 4.18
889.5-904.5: 4.34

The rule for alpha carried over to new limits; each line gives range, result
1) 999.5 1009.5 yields 3.83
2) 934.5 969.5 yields 2.89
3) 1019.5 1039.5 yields 3.44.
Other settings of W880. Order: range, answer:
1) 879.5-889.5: 4.28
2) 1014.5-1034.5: 3.78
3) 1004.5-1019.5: 3.79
